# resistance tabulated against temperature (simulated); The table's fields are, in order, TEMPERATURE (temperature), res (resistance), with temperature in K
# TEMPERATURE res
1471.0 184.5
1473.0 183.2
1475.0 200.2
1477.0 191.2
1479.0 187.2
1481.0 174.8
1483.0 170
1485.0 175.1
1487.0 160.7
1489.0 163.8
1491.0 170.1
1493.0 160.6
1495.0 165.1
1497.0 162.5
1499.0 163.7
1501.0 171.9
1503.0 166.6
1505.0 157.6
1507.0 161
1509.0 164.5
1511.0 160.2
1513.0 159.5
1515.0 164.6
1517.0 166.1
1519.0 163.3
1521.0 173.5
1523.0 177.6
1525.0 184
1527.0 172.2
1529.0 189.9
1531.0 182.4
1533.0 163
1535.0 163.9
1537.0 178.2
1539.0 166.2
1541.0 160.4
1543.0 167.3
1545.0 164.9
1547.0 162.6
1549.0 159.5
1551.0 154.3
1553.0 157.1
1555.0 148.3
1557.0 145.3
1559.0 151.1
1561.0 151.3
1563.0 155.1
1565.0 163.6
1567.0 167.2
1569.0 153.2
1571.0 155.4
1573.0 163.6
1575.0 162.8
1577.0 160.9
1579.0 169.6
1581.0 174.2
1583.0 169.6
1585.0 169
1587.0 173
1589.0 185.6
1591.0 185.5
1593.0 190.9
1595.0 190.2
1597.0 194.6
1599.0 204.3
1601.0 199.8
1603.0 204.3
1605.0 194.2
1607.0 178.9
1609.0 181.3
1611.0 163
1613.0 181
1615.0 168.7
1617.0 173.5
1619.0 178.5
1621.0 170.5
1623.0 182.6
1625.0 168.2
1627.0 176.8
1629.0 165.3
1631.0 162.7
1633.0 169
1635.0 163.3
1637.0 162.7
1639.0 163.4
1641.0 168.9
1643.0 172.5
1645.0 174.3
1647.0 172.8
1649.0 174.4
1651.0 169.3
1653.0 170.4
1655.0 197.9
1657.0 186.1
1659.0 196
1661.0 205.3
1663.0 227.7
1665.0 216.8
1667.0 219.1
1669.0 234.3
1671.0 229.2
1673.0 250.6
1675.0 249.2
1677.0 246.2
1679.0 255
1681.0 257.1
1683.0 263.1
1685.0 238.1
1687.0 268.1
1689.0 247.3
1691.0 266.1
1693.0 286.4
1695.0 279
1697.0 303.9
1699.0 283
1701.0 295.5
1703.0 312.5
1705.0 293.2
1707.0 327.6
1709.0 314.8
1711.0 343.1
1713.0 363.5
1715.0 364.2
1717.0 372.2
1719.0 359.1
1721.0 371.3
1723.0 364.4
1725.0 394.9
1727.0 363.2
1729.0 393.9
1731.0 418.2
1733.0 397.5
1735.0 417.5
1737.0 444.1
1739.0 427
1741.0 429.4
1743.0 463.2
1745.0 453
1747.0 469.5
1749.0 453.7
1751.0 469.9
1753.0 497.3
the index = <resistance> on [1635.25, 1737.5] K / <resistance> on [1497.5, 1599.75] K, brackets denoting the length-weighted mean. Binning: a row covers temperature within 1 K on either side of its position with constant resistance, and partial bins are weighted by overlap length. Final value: 1.6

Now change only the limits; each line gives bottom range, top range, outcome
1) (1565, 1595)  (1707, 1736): 2.18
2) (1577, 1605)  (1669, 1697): 1.39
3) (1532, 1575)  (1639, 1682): 1.30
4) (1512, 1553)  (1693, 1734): 2.04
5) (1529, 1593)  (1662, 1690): 1.47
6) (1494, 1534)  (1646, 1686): 1.29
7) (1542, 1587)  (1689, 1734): 2.10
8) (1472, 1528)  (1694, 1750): 2.20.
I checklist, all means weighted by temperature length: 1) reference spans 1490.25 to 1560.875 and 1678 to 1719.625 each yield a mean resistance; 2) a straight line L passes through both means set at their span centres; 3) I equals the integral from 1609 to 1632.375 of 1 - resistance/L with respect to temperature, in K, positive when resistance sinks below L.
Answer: 6.5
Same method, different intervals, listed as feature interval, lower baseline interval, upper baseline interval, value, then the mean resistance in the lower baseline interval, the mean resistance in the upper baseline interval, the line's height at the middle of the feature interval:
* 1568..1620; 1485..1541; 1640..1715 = 7.2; 168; 246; 207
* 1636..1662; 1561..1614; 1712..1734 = 8.7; 176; 378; 268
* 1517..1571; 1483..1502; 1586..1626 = 3.0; 166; 183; 174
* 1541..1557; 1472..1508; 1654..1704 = 3.0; 171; 249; 195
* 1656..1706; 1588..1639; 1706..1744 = 8.7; 179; 386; 304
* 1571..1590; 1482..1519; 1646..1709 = 3.0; 165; 244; 200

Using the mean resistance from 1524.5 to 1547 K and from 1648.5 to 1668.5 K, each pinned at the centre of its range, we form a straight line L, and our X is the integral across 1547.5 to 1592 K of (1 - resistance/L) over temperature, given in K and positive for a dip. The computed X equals 4.05 K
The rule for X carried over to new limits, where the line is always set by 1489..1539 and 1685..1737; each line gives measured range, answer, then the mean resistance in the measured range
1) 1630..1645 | 5.86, 167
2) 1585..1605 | 3.92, 191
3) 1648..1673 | 7.63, 204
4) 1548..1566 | 4.47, 154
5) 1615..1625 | 3.24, 175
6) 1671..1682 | 2.05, 250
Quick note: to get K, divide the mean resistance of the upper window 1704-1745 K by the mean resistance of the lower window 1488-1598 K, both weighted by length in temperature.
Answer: 2.3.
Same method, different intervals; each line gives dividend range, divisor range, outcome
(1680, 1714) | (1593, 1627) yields 1.59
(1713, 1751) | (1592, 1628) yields 2.23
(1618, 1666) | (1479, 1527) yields 1.07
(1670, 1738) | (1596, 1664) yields 1.77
